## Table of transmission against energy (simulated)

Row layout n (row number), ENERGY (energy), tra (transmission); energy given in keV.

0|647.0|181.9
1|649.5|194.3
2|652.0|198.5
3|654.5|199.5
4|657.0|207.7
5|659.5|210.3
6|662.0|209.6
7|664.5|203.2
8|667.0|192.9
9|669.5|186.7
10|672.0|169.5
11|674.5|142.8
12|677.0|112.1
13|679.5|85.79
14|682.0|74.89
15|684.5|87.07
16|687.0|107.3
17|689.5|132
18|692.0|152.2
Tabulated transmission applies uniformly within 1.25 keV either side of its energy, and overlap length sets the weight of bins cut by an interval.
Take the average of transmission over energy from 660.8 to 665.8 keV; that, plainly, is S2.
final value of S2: 206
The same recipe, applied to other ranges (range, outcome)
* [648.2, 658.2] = 200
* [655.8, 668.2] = 205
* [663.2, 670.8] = 194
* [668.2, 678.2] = 153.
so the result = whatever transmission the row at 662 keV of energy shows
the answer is 209.6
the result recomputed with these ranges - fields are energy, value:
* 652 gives 198.5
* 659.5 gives 210.3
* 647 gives 181.9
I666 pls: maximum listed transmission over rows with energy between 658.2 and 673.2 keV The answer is 210.3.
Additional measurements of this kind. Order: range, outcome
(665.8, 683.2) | 192.9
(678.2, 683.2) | 85.79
